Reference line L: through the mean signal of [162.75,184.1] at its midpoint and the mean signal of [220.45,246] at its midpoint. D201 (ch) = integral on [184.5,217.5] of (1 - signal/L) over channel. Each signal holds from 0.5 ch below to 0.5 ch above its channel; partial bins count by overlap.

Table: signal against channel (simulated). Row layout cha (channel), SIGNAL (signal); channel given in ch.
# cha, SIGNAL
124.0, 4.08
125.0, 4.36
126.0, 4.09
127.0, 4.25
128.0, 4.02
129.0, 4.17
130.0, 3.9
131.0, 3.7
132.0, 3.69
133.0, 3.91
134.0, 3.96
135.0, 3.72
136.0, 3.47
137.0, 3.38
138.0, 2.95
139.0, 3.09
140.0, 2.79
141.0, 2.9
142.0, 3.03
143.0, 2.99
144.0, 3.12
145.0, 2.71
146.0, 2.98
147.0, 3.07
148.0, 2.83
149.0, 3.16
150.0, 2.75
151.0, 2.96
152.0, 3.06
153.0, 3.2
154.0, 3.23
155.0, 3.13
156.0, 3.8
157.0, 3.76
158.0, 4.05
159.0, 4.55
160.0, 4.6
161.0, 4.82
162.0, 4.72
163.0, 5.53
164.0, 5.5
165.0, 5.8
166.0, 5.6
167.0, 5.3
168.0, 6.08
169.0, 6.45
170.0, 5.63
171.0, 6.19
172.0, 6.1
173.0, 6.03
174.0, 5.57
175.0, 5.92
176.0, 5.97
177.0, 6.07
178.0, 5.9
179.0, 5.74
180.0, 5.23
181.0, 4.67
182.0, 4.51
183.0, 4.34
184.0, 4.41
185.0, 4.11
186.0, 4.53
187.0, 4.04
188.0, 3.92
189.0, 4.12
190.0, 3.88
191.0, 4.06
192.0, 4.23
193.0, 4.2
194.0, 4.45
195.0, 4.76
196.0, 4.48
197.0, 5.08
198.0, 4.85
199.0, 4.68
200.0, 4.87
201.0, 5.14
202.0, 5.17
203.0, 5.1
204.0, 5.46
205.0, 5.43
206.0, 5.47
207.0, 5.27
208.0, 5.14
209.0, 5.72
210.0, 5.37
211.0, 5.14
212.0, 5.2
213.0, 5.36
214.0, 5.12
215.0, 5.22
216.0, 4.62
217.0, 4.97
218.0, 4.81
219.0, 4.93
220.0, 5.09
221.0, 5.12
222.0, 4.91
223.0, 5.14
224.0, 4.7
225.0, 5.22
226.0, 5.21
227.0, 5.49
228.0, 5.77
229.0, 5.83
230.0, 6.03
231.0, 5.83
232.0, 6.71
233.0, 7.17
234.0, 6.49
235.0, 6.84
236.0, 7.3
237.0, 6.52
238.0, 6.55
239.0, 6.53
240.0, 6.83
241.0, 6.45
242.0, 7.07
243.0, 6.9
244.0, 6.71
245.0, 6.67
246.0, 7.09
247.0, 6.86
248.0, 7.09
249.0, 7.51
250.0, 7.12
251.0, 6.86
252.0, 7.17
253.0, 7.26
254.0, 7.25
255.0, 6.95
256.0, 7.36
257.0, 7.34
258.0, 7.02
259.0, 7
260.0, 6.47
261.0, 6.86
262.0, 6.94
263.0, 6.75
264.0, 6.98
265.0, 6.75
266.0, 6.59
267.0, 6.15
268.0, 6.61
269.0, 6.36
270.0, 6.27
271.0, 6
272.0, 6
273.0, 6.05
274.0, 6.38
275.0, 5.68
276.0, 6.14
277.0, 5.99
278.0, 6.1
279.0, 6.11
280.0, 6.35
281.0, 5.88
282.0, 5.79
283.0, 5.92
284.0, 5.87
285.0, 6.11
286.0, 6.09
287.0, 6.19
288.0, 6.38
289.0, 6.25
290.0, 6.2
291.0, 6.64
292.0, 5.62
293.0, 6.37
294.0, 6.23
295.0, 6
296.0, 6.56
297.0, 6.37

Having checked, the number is 5.88 ch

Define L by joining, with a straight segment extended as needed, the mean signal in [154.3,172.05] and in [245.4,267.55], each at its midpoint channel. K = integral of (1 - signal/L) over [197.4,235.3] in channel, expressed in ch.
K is 4.8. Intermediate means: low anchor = 5.04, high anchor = 6.97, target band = 5.38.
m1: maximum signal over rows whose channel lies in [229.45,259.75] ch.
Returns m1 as 7.51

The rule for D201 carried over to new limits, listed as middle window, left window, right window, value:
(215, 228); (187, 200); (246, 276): 0.8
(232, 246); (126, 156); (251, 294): -2.8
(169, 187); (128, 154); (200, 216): -4.1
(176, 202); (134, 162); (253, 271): -0.6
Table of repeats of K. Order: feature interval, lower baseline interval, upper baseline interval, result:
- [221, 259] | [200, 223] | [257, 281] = -4.7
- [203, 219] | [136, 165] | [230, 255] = 1.4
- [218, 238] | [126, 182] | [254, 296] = -0.8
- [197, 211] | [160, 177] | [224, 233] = 1.3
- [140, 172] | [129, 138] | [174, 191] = 1.1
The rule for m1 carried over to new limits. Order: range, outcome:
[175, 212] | 6.07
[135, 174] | 6.45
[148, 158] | 4.05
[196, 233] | 7.17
